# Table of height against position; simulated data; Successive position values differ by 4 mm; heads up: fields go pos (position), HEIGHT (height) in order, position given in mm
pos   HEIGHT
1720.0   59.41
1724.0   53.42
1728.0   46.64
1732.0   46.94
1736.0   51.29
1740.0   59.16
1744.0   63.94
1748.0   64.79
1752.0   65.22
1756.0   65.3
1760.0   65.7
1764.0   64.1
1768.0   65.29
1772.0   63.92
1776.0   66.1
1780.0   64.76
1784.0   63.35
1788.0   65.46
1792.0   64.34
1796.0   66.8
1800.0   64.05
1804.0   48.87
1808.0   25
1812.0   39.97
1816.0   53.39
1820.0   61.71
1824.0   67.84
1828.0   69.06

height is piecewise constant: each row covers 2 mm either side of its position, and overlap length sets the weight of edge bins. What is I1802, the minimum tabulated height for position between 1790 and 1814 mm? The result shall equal 25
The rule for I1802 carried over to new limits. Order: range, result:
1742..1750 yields 63.94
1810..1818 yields 39.97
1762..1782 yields 63.92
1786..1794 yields 64.34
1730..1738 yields 46.94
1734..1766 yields 51.29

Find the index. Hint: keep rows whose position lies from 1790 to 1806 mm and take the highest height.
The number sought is 66.8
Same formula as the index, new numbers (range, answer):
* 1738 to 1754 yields 65.22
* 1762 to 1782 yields 66.1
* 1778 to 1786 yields 64.76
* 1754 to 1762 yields 65.7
